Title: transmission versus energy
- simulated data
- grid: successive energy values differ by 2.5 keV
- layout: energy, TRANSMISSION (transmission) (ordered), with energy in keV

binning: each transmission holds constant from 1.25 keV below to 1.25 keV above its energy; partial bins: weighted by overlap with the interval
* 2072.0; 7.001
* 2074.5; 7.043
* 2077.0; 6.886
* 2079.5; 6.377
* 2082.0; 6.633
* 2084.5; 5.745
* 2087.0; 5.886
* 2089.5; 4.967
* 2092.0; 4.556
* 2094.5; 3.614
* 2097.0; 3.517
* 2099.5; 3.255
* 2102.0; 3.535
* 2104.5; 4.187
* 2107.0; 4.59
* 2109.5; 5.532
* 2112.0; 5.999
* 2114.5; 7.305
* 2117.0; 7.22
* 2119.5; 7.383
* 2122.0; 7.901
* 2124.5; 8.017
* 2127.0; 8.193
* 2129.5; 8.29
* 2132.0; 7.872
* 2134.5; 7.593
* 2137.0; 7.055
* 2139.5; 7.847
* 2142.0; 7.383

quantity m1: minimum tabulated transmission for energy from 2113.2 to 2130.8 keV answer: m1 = 7.22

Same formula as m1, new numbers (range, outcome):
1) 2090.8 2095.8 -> 3.614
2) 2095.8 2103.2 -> 3.255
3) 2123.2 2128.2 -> 8.017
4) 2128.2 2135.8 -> 7.593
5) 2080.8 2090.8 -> 4.967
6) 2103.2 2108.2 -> 4.187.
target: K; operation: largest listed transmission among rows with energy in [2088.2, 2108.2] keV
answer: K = 4.967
